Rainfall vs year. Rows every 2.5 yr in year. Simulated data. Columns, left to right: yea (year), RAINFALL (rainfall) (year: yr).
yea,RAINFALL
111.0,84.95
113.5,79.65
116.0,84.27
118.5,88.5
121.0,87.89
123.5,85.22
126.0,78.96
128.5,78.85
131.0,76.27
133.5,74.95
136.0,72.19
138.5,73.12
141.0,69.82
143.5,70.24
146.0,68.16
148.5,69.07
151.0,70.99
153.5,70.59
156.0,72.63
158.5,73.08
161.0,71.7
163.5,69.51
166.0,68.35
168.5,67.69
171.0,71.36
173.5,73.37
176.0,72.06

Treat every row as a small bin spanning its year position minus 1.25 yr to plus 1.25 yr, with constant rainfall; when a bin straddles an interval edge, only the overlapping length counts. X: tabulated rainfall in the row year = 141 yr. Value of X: 69.82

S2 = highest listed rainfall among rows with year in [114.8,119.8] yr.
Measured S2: 88.5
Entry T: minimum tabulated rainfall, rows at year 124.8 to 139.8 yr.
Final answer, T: 72.19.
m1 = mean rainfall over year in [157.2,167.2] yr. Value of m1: 70.7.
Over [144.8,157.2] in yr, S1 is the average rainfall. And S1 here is 70.3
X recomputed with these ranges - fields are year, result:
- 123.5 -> 85.22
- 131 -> 76.27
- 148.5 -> 69.07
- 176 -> 72.06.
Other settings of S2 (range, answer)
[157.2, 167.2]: 73.08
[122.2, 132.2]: 85.22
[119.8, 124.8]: 87.89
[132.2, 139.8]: 74.95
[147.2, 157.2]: 72.63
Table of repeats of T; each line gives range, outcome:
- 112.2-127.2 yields 78.96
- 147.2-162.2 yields 69.07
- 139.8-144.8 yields 69.82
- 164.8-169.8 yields 67.69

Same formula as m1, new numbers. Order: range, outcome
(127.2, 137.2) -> 75.6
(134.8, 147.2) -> 70.7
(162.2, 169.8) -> 68.6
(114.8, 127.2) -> 85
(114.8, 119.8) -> 86.4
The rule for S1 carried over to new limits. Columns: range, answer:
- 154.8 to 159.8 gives 72.8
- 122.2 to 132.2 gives 79.9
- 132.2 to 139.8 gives 73.4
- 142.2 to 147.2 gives 69.2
